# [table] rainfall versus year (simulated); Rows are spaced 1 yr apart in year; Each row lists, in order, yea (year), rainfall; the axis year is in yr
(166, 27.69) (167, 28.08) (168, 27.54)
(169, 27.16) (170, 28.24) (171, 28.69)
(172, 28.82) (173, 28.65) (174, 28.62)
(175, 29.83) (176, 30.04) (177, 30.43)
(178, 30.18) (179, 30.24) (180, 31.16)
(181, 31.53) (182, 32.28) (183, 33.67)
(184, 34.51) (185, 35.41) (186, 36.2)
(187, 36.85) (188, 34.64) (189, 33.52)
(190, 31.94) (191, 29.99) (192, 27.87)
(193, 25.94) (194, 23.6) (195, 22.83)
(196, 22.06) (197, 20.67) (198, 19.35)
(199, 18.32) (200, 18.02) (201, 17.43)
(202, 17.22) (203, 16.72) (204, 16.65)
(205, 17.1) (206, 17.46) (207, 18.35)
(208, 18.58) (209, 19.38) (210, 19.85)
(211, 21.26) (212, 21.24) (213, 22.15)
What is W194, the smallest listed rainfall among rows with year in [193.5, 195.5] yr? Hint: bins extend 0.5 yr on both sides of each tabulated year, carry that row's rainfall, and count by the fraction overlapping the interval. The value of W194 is 22.83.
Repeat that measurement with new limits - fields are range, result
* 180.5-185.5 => 31.53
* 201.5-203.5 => 16.72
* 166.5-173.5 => 27.16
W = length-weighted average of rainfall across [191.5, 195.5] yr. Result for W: 25.1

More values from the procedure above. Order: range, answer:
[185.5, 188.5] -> 35.9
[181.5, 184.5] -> 33.5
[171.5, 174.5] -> 28.7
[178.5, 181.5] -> 31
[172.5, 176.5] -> 29.3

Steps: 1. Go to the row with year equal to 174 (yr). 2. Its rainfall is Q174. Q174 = 28.62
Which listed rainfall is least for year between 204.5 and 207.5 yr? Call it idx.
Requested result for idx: 17.1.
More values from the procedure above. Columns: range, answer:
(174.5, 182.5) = 29.83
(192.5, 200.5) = 18.02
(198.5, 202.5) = 17.22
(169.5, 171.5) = 28.24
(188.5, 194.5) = 23.6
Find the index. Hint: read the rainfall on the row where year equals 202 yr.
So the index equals 17.22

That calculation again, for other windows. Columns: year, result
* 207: 18.35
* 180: 31.16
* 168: 27.54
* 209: 19.38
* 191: 29.99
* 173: 28.65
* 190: 31.94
